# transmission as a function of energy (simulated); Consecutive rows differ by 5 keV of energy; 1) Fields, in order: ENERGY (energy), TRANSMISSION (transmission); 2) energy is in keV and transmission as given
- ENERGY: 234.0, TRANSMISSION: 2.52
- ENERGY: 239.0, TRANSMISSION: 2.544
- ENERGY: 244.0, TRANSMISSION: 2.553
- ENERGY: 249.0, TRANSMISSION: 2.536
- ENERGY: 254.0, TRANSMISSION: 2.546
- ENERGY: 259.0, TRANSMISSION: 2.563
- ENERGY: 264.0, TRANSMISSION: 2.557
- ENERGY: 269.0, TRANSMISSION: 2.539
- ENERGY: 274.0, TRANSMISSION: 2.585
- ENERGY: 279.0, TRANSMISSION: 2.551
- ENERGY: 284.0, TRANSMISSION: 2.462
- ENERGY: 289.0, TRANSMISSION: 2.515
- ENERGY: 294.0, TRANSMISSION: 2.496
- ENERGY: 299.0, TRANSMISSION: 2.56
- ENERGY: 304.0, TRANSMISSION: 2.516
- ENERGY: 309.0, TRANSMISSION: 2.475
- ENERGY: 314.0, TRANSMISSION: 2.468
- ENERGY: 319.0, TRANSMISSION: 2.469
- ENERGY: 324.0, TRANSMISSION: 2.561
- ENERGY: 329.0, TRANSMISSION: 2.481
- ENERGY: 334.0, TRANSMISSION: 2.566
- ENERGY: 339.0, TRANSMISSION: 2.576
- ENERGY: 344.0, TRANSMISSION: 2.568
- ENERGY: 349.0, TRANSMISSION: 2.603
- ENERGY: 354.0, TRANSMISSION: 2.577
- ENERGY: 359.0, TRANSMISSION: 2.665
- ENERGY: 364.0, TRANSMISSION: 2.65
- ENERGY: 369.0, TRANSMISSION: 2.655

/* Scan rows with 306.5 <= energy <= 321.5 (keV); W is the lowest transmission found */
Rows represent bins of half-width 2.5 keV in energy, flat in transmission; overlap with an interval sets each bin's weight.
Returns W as 2.468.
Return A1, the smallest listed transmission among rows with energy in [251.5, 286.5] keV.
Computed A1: 2.462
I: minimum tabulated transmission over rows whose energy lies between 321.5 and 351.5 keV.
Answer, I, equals 2.481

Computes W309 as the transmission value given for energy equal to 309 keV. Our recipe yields 2.475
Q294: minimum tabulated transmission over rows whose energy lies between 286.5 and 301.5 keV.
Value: 2.496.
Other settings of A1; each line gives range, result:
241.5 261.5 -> 2.536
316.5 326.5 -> 2.469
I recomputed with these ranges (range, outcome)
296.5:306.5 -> 2.516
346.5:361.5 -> 2.577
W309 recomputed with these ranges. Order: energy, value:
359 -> 2.665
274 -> 2.585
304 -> 2.516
